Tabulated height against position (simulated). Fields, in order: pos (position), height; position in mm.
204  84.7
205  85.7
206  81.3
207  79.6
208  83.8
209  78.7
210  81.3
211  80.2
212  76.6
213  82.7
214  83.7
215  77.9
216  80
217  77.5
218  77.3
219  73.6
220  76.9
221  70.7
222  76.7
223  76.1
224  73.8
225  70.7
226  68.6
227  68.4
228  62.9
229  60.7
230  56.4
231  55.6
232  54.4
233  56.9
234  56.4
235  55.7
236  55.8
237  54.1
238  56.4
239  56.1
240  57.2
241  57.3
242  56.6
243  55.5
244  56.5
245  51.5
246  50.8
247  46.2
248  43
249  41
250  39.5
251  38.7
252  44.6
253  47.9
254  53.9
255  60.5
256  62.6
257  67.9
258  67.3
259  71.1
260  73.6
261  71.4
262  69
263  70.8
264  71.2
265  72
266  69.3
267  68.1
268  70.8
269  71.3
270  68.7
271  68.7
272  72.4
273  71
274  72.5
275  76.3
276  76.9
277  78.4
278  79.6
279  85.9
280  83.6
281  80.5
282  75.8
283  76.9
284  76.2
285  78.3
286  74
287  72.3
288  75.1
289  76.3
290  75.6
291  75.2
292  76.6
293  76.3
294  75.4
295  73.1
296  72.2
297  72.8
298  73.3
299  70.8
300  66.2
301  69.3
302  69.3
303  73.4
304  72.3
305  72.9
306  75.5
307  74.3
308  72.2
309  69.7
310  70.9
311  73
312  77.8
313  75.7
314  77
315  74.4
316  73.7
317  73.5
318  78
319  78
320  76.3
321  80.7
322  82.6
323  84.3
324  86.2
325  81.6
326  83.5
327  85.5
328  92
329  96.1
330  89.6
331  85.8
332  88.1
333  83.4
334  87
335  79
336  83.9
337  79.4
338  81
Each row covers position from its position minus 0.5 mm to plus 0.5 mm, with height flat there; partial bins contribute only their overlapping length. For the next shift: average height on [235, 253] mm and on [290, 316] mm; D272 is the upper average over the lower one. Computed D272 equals 1.44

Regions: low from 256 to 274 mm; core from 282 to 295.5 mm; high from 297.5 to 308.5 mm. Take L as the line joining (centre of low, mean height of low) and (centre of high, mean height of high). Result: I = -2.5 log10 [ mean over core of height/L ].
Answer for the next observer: -0.06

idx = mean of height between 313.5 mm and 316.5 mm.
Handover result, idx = 75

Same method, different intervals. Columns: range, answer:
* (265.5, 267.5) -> 68.7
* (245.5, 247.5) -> 48.5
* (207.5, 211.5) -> 81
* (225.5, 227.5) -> 68.5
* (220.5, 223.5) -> 74.5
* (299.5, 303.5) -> 69.5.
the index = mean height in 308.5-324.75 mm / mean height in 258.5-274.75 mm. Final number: 1.09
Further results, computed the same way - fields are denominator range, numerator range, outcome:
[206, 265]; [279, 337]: 1.21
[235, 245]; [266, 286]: 1.34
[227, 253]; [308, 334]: 1.52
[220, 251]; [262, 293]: 1.29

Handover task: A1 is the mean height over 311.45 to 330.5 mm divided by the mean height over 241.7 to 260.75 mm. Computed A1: 1.5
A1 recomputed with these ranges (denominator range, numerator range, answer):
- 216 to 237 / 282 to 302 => 1.12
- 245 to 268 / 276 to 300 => 1.29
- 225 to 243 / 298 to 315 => 1.24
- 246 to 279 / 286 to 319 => 1.14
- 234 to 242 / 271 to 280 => 1.36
